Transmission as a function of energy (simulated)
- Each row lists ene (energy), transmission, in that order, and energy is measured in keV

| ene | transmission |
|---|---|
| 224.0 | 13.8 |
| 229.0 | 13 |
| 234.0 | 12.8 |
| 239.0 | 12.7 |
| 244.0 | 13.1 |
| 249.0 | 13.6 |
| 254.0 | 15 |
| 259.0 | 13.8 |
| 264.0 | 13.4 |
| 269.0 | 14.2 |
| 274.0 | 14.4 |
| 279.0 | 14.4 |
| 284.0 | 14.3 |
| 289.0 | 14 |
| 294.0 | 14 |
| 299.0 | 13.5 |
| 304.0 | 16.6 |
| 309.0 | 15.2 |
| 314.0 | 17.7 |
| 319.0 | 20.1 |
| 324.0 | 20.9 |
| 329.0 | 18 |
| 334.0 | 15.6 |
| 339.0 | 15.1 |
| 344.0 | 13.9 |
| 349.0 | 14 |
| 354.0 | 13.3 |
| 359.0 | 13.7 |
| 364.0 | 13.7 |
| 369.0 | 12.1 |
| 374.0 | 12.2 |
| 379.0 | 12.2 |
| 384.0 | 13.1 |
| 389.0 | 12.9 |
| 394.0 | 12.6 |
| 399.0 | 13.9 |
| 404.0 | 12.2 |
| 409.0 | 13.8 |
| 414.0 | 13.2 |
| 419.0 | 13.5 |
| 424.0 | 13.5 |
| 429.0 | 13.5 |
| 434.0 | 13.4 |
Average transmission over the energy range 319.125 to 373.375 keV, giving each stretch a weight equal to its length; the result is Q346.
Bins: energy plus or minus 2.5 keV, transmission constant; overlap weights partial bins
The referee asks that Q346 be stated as 15.2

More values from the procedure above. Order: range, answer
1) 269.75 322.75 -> 15.5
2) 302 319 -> 17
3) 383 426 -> 13.2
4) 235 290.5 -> 13.9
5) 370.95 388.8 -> 12.5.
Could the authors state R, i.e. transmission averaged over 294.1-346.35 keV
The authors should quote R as 16.5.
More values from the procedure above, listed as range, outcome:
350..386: 12.9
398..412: 13.2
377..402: 12.9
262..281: 14.1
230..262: 13.5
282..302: 14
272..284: 14.4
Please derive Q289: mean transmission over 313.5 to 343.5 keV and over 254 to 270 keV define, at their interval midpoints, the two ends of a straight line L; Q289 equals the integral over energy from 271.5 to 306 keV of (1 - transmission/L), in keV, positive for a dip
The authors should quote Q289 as 2.2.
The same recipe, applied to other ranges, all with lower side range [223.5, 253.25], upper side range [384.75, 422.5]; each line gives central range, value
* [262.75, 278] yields -1.0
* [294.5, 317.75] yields -4.6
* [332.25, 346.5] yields -1.8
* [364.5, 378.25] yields 0.8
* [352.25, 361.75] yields -0.2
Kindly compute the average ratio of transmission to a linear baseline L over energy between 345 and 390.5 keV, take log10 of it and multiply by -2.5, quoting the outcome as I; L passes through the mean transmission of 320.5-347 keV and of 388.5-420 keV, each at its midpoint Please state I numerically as 0.153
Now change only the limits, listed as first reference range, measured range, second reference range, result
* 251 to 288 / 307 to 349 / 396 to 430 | -0.22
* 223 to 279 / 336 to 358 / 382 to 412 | -0.06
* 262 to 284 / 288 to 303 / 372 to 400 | -0.02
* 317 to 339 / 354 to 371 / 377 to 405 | 0.16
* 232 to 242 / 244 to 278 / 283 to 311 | -0.04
